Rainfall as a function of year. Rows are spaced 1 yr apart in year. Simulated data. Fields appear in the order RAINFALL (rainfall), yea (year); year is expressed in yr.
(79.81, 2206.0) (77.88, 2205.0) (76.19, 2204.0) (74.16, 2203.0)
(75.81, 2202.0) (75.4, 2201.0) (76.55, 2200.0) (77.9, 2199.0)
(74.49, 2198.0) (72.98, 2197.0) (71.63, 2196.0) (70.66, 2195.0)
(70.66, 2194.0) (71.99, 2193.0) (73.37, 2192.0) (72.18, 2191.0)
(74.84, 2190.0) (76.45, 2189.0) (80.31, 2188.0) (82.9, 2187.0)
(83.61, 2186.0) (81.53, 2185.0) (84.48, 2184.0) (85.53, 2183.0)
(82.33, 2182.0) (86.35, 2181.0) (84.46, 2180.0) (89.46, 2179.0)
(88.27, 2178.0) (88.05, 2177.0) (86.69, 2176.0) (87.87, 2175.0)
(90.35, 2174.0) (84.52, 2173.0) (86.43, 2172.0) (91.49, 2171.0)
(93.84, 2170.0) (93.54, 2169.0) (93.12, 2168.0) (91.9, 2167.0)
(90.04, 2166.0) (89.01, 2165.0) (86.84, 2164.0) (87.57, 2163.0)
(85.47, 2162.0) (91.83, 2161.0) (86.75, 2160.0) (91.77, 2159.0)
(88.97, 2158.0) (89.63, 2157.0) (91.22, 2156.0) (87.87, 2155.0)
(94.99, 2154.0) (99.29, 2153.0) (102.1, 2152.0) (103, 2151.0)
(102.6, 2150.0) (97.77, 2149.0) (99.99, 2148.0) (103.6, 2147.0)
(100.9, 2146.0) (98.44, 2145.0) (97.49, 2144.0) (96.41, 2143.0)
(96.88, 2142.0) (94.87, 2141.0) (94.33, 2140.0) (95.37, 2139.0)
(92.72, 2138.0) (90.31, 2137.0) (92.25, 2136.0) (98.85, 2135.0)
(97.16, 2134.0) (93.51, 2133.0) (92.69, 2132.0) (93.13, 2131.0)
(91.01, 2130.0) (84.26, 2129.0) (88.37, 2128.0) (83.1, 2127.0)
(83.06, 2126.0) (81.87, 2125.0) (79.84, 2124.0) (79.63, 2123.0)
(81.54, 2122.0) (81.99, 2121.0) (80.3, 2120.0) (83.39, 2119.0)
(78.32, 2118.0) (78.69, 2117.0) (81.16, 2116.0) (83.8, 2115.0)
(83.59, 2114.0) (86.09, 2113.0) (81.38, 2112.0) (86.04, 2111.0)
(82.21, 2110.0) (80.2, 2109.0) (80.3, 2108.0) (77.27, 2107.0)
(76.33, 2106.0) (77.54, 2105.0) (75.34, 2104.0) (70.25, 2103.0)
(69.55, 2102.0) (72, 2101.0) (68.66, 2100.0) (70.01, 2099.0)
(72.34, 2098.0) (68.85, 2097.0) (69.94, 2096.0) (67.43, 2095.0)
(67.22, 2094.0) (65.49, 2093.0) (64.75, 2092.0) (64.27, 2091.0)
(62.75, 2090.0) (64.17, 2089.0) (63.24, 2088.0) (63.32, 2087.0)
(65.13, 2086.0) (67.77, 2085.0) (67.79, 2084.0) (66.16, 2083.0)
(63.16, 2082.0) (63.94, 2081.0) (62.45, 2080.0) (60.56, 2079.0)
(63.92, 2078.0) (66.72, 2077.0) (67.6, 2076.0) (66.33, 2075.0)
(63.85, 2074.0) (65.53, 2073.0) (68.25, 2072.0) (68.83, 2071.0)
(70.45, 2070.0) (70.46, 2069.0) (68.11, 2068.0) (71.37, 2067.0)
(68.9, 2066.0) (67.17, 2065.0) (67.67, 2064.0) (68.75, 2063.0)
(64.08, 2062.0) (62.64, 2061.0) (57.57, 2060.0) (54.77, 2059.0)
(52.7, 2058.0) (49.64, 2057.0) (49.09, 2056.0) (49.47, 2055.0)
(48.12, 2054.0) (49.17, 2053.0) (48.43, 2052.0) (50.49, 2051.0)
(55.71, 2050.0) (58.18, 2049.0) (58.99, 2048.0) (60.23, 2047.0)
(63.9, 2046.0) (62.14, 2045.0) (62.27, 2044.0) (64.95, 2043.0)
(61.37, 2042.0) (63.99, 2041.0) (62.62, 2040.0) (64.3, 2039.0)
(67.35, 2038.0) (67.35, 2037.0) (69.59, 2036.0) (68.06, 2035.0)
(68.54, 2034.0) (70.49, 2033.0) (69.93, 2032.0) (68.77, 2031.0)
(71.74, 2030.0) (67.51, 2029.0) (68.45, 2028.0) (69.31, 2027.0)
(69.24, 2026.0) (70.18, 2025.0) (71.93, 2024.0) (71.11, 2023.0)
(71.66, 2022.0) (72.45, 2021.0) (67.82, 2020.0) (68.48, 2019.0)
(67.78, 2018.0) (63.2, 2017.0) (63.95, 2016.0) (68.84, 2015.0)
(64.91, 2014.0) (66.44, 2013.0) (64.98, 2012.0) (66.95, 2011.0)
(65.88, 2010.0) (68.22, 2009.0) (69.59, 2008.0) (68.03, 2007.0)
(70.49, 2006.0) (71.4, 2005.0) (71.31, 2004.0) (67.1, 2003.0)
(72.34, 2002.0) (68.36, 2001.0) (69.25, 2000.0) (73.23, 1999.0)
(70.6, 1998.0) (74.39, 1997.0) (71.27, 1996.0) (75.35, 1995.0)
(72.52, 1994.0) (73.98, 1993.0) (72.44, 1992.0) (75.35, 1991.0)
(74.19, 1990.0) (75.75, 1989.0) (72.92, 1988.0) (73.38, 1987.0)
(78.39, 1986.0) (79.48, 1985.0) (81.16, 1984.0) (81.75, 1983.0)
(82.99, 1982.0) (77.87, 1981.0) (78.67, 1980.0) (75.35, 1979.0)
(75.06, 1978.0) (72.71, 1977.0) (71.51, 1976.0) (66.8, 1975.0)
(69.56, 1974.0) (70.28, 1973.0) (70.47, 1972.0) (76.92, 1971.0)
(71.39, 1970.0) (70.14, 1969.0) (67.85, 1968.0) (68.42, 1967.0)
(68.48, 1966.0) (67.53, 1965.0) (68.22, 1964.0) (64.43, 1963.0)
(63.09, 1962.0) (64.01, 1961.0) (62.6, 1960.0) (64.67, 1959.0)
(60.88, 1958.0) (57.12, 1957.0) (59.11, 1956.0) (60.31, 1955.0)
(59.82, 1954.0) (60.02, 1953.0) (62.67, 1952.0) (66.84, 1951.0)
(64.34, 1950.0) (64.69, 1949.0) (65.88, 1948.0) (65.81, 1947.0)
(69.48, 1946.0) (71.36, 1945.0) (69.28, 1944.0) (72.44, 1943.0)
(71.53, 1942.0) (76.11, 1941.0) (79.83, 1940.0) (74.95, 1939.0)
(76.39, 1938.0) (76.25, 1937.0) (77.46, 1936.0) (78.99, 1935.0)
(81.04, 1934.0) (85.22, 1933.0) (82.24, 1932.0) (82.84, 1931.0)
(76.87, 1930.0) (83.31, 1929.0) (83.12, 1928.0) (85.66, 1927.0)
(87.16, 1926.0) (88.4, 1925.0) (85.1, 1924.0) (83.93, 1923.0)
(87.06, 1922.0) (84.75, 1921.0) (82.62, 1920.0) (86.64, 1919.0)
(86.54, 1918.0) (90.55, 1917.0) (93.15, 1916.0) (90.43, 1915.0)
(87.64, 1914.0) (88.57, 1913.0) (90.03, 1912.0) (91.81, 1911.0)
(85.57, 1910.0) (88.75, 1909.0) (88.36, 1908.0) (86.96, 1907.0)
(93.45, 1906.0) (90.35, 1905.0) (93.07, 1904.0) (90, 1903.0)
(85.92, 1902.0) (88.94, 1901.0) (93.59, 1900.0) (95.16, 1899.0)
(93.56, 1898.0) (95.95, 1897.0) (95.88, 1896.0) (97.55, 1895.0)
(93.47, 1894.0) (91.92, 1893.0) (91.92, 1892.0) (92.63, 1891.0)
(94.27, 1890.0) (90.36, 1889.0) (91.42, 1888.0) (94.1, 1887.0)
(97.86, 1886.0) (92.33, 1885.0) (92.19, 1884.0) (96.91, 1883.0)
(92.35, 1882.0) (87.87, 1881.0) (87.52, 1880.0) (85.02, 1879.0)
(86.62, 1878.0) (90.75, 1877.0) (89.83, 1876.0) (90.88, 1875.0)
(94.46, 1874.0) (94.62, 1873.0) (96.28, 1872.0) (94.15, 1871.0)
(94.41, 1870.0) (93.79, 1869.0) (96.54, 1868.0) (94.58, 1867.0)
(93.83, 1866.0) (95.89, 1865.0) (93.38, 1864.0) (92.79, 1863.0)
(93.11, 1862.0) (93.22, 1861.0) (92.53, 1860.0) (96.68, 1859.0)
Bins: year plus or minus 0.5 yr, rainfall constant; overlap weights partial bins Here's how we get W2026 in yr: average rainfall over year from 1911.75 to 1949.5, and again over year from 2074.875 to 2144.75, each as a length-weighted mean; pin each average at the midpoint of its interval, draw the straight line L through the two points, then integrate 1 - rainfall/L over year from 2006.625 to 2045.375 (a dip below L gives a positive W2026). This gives 5.8 yr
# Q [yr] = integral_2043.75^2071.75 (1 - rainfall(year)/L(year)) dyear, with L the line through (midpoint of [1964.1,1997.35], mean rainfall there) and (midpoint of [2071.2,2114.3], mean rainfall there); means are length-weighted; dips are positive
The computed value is 4.35 yr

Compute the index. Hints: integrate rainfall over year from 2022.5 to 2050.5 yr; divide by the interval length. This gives 66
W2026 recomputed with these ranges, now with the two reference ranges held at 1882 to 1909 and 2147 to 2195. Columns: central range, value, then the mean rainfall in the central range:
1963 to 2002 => 7.7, 73.1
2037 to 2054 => 5.7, 59.5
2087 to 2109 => 4.7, 70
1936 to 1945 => 1.7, 74.6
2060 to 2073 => 3.2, 67.6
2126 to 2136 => -0.3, 91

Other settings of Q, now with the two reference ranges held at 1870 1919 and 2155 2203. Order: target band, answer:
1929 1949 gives 3.3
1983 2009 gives 4.6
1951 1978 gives 7.0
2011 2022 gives 2.6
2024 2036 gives 2.5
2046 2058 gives 4.7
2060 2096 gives 8.5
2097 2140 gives 1.3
